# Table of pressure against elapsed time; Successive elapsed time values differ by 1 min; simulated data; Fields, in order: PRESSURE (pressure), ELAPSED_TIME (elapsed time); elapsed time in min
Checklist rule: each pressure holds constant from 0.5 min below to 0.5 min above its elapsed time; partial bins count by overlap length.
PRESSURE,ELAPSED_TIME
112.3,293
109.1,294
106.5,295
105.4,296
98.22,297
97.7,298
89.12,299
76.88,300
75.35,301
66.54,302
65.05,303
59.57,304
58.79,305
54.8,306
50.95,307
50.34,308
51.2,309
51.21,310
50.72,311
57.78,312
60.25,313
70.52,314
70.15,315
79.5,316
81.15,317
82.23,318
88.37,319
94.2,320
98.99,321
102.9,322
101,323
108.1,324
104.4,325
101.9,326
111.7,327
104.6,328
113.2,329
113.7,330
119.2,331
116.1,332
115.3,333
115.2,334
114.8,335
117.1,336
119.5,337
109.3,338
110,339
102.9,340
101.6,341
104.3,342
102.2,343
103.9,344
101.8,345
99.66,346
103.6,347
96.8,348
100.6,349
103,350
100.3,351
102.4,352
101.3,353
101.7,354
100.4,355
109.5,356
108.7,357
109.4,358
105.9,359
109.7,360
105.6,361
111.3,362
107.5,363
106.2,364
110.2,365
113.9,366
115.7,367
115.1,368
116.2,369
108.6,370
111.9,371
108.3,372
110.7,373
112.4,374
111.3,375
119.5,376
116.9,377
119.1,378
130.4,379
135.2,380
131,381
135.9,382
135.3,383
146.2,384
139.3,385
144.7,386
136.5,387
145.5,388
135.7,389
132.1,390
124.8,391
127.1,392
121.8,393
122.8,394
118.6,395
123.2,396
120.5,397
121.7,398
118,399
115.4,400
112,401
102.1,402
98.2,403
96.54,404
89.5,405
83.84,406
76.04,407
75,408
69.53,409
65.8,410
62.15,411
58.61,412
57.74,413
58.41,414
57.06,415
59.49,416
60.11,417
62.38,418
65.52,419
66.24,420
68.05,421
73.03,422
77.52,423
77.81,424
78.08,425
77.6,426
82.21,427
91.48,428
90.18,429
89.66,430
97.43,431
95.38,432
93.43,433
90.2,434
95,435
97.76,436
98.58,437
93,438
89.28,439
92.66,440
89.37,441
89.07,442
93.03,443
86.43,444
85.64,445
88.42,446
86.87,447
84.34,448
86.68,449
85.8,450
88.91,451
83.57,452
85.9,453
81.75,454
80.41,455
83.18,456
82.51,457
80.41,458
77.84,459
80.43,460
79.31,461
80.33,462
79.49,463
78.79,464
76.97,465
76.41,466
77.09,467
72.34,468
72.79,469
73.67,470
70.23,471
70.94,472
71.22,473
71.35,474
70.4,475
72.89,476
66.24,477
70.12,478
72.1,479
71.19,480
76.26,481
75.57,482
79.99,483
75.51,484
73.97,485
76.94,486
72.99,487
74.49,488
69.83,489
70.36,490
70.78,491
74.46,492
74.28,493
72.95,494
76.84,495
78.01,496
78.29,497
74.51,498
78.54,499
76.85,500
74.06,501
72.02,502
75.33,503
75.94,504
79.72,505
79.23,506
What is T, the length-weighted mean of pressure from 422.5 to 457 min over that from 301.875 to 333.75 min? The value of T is 1.05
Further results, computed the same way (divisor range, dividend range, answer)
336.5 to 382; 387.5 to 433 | 0.83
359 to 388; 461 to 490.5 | 0.61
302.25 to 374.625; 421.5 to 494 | 0.83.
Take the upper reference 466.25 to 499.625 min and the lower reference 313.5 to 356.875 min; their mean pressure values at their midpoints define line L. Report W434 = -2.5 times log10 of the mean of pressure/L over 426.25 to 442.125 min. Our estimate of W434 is -0.11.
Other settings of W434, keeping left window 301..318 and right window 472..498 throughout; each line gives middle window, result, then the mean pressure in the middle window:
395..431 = -0.205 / 83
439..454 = -0.227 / 87.5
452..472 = -0.092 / 78.4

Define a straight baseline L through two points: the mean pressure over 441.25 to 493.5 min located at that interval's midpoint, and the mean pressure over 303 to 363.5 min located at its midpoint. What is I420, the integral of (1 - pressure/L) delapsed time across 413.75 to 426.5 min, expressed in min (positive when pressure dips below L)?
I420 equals 2.41 min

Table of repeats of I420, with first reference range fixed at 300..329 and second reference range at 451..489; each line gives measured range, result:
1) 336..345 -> -3.46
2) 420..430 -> -0.37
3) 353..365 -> -4.62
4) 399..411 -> -2.00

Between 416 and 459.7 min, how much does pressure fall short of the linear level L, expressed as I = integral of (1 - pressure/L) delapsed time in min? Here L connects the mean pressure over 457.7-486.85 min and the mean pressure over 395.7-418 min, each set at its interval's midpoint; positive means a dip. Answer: -2.2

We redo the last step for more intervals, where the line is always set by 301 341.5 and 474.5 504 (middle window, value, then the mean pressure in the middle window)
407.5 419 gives 2.6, 62.5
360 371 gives -3.4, 111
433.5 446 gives -2.1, 91.5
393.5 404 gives -4.2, 114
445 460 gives -1.3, 84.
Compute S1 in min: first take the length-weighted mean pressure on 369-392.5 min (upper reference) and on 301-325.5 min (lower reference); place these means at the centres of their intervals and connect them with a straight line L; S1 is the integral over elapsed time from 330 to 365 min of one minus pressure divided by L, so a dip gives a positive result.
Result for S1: -2.7 min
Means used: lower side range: 73.3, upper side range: 127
